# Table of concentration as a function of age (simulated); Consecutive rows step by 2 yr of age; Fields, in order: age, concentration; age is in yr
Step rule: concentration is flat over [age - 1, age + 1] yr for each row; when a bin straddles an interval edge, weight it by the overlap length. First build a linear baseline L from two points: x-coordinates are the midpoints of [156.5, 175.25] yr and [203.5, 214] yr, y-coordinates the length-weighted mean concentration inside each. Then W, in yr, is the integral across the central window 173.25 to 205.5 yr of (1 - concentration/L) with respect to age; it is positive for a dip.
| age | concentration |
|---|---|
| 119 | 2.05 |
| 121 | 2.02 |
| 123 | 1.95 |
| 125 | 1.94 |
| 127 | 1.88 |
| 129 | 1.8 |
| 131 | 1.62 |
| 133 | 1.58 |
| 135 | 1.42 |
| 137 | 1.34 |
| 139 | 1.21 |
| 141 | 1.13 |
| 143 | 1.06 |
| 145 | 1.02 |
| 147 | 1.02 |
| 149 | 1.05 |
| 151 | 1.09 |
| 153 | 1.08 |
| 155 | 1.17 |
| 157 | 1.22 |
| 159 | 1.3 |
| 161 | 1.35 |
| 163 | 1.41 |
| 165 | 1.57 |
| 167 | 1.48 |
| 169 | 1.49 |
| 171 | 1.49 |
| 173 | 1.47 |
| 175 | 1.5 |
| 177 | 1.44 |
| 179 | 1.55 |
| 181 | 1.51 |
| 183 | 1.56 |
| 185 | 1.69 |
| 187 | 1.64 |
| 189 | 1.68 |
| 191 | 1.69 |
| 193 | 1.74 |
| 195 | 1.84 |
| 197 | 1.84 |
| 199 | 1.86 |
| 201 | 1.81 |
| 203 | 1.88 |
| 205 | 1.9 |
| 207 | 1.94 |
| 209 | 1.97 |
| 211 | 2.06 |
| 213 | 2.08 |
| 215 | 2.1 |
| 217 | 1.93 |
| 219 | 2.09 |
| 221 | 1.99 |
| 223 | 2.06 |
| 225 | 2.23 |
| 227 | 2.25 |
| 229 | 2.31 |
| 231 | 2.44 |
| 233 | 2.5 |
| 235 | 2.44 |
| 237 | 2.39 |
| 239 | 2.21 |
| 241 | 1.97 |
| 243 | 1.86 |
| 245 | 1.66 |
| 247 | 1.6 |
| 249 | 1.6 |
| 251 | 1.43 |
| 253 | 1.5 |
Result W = 0.91 yr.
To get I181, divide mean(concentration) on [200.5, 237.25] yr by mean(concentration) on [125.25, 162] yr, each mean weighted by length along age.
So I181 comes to 1.62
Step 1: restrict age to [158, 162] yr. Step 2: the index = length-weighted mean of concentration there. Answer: 1.33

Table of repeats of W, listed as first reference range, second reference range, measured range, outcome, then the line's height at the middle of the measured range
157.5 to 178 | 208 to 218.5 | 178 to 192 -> 0.4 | 1.67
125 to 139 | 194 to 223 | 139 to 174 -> 9.4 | 1.71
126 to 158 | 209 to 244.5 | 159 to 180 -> 1.4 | 1.57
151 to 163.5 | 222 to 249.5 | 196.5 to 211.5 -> -1.2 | 1.76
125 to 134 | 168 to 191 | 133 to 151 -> 5.5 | 1.7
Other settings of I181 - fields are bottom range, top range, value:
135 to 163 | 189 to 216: 1.61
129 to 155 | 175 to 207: 1.38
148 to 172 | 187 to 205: 1.37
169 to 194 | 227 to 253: 1.28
